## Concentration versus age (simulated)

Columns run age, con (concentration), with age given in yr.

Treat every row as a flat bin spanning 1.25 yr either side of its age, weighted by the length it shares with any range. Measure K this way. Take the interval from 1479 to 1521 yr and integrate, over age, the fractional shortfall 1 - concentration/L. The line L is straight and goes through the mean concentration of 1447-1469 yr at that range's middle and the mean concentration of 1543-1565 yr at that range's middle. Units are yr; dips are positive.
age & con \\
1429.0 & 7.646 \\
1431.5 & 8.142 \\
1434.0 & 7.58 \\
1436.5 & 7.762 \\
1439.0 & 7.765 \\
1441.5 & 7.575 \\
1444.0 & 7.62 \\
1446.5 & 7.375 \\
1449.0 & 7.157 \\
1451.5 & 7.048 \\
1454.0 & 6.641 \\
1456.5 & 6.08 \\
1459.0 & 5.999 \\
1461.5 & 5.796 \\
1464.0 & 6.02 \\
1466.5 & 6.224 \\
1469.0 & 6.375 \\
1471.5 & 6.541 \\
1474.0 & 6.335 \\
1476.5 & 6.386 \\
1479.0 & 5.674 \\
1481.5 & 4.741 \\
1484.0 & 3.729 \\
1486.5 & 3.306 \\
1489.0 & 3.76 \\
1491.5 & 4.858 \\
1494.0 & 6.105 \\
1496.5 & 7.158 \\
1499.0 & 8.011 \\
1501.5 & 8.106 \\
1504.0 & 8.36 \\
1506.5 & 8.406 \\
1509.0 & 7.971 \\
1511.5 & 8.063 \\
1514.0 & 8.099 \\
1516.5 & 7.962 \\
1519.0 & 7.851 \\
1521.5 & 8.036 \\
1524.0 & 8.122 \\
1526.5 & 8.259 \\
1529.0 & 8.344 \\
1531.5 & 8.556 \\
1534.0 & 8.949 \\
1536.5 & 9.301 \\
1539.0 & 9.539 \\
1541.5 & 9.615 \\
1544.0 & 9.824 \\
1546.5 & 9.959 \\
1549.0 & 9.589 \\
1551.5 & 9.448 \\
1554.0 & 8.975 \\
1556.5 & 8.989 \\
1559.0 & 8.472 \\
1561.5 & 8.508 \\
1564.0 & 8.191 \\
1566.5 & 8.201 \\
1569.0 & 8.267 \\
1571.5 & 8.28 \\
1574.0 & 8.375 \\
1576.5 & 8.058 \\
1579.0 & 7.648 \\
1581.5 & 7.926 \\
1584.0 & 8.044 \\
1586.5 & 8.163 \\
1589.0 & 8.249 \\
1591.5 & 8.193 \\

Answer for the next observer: 5.5 yr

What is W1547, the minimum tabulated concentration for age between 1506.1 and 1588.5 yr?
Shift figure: 7.648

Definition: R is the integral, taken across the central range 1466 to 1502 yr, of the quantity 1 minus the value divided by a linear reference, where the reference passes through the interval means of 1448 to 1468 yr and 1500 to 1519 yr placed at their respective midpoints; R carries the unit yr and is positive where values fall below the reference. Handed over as 7.3 yr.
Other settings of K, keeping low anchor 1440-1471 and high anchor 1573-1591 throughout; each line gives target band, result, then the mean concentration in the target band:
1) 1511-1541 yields -4.1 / 8.46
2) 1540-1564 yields -4.6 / 9.21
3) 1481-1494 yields 5.2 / 4.24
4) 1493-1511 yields -1.5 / 7.77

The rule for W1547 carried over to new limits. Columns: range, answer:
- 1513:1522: 7.851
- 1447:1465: 5.796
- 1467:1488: 3.306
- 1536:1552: 9.301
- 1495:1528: 7.158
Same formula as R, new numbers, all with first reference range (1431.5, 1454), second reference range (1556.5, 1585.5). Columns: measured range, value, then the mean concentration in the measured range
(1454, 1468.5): 2.8 yr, 6.1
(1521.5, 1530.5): -0.3 yr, 8.22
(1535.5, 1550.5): -3.0 yr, 9.64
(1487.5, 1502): 3.0 yr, 6.19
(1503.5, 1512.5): -0.4 yr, 8.19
